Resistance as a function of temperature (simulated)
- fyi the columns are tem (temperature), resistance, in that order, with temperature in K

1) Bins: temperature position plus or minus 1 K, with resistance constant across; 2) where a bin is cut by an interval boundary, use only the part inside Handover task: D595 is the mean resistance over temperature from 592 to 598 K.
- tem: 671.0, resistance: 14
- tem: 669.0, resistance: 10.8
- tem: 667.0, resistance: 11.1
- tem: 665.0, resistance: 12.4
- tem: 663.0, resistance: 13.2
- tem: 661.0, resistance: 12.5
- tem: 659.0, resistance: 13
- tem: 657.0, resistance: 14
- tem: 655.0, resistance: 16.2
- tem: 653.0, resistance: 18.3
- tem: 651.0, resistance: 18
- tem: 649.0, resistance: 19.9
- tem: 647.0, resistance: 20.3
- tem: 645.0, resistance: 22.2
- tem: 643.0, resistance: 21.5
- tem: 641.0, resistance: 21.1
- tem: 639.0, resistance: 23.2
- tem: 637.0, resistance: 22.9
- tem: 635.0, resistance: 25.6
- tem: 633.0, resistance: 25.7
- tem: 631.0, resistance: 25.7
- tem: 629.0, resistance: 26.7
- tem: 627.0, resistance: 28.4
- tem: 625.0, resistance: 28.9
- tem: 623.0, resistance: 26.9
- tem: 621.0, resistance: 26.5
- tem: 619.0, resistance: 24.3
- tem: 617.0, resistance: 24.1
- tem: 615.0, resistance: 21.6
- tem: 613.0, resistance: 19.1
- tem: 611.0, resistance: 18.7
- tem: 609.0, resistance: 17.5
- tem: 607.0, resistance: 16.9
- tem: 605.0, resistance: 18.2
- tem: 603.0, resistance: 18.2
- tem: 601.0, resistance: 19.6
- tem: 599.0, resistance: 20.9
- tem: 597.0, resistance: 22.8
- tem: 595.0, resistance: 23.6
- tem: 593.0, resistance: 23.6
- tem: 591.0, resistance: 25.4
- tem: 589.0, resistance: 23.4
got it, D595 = 23.3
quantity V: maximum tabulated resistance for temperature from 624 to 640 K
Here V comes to 28.9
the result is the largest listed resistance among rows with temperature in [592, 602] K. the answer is 23.6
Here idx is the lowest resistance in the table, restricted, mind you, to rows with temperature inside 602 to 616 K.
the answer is 16.9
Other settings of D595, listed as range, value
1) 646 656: 18.5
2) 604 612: 17.8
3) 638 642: 22.1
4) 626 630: 27.5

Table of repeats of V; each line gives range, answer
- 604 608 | 18.2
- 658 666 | 13.2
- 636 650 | 23.2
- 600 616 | 21.6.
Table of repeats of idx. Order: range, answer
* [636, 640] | 22.9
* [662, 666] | 12.4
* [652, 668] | 11.1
